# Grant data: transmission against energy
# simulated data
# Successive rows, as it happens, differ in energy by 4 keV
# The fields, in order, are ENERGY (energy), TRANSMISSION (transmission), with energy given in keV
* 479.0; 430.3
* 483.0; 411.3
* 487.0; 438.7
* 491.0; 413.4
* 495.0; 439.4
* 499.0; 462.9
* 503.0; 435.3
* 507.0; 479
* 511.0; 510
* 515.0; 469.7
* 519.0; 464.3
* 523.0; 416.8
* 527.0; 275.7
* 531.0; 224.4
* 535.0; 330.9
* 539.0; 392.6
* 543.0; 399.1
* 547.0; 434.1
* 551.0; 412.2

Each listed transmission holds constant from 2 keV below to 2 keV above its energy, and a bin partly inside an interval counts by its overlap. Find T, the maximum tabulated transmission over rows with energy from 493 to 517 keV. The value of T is 510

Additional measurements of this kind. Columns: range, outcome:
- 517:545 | 464.3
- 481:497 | 439.4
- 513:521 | 469.7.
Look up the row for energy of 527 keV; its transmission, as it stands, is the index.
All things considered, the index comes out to 275.7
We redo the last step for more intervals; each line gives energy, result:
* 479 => 430.3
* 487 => 438.7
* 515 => 469.7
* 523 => 416.8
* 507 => 479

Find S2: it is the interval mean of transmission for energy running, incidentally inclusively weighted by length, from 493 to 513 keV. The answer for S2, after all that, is 465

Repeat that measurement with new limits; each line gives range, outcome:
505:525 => 468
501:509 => 457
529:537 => 278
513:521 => 467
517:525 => 441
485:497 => 430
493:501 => 451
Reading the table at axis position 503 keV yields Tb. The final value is 435.3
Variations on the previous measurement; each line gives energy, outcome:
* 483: 411.3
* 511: 510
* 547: 434.1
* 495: 439.4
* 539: 392.6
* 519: 464.3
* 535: 330.9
